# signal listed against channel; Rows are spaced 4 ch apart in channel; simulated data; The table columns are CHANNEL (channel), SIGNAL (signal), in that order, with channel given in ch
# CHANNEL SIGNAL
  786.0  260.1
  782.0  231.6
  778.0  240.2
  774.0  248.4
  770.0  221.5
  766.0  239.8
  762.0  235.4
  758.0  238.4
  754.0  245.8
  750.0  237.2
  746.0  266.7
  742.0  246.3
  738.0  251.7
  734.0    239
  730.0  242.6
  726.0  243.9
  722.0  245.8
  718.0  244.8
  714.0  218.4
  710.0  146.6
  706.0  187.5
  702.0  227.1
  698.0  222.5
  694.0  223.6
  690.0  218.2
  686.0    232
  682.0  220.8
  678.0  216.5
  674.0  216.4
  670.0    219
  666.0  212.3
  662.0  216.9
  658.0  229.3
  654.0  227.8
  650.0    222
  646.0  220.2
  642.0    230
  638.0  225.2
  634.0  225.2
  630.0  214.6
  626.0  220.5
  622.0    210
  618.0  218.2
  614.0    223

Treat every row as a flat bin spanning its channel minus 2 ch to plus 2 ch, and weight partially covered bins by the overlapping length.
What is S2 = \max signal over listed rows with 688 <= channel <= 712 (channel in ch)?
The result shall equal 227.1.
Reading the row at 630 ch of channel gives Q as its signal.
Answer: 214.6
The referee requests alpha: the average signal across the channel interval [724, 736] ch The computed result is 242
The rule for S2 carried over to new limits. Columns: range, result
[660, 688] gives 232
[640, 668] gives 230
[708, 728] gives 245.8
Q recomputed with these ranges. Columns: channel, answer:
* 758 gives 238.4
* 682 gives 220.8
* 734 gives 239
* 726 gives 243.9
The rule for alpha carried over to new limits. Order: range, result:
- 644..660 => 225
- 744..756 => 250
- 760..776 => 236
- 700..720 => 205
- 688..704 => 223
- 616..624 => 214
